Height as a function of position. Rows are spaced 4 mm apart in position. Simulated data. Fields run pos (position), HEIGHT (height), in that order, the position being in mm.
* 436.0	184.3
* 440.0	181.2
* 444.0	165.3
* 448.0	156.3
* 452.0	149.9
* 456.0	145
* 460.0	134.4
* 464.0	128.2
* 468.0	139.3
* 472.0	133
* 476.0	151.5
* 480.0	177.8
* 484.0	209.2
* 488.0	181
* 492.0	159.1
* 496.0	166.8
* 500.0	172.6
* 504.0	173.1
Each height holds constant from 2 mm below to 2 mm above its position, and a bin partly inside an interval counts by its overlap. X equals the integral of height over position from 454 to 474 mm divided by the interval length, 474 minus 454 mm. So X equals 136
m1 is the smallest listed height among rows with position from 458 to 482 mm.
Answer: 128.2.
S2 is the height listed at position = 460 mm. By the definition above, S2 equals 134.4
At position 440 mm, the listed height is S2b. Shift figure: 181.2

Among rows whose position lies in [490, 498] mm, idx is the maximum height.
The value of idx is 166.8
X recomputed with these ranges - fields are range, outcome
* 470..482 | 154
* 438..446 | 173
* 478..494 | 182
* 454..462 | 140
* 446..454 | 153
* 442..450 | 161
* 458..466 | 131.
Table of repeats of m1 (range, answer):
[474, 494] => 151.5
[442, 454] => 149.9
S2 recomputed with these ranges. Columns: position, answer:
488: 181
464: 128.2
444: 165.3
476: 151.5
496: 166.8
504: 173.1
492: 159.1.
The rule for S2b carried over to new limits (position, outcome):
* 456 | 145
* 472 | 133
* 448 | 156.3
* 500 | 172.6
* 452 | 149.9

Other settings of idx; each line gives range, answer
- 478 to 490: 209.2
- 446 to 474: 156.3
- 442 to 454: 165.3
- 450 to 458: 149.9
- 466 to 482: 177.8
